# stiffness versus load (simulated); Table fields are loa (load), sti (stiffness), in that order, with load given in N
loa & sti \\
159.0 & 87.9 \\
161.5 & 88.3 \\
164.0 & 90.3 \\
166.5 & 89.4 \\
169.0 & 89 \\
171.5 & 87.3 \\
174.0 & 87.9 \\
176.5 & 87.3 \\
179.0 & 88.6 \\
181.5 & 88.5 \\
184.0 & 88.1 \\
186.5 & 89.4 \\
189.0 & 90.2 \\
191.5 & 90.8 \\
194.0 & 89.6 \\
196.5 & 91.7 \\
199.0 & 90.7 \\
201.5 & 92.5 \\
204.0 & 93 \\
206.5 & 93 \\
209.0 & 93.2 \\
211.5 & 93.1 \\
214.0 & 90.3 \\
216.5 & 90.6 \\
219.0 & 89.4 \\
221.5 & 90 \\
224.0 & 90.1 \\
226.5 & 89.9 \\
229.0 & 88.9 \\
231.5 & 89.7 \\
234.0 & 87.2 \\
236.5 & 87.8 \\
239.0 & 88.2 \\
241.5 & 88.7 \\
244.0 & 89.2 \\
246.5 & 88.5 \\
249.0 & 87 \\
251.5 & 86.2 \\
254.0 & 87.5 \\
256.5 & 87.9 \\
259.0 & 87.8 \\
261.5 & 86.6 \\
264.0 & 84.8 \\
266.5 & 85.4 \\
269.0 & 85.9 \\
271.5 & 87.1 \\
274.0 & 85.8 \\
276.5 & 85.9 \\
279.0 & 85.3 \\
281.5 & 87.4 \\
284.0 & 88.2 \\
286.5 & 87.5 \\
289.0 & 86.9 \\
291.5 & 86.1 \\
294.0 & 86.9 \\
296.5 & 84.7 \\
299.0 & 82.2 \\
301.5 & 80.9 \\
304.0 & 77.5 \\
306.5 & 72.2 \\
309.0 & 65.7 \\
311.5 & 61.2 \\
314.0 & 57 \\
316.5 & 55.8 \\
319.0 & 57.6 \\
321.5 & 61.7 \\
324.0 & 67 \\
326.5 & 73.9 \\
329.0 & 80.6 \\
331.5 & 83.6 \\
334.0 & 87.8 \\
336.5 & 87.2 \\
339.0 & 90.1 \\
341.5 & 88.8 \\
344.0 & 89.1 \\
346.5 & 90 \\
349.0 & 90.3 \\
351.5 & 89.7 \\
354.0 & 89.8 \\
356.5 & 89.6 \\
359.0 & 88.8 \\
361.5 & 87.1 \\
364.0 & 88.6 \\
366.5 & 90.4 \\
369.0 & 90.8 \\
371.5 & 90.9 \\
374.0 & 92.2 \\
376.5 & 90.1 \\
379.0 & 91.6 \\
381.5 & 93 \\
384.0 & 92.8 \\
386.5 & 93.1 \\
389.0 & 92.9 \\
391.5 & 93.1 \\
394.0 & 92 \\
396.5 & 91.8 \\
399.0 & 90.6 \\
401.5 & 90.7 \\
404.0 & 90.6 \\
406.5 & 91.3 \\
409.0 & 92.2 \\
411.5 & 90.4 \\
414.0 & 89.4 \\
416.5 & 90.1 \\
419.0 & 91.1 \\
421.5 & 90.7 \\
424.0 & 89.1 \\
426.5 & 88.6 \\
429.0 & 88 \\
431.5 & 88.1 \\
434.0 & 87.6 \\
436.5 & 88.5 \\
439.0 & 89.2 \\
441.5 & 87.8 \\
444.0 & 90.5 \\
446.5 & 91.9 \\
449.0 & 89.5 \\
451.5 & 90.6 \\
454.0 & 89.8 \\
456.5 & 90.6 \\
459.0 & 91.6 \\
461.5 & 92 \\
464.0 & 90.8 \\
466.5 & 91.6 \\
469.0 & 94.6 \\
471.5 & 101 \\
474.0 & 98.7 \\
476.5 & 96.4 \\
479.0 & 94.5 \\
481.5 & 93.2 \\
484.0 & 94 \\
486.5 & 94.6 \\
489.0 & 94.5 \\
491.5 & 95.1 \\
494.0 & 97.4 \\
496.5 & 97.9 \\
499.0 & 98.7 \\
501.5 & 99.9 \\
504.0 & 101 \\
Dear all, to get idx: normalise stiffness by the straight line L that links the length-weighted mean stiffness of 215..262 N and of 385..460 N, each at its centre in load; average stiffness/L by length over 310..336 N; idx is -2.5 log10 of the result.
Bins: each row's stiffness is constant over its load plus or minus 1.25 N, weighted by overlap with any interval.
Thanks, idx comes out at 0.279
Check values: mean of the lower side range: 88.5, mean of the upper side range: 90.4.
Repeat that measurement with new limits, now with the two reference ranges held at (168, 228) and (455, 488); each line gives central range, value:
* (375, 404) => 0.012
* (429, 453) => 0.052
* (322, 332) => 0.227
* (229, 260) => 0.034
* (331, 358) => 0.041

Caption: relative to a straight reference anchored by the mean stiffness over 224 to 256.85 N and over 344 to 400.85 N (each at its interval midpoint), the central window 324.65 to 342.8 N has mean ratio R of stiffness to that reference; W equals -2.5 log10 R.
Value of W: 0.08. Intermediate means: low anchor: 88.3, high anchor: 90.8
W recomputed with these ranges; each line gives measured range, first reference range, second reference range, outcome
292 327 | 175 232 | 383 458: 0.27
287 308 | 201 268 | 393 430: 0.09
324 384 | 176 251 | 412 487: 0.03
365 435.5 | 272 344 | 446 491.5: -0.05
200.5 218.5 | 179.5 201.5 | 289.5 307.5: -0.04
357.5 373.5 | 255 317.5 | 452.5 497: -0.04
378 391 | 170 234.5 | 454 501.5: 0.01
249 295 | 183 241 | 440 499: 0.05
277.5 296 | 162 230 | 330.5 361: 0.03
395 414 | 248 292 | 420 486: -0.01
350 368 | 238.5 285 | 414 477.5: 0.00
